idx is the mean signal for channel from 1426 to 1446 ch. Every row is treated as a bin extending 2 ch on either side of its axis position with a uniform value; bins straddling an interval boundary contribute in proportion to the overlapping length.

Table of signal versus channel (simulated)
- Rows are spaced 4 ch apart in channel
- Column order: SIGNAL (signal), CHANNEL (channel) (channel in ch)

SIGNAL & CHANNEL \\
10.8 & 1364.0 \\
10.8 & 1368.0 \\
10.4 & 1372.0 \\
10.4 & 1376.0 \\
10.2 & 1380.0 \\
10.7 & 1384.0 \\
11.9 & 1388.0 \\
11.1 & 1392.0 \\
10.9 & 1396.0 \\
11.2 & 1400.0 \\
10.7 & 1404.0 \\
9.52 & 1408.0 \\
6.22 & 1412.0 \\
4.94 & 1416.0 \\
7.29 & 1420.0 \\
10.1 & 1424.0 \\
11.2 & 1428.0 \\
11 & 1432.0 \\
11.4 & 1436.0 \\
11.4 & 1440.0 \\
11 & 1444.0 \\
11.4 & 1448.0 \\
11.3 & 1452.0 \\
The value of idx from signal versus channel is 11.2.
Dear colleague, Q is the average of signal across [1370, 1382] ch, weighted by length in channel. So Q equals 10.3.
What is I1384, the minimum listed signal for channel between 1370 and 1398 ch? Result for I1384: 10.2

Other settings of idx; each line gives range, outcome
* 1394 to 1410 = 10.6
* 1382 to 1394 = 11.2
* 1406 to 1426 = 7.61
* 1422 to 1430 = 10.6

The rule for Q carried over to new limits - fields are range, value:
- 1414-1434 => 8.91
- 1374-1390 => 10.8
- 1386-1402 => 11.3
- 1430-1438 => 11.2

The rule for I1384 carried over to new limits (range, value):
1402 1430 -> 4.94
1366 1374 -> 10.4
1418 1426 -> 7.29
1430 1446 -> 11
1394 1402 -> 10.9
